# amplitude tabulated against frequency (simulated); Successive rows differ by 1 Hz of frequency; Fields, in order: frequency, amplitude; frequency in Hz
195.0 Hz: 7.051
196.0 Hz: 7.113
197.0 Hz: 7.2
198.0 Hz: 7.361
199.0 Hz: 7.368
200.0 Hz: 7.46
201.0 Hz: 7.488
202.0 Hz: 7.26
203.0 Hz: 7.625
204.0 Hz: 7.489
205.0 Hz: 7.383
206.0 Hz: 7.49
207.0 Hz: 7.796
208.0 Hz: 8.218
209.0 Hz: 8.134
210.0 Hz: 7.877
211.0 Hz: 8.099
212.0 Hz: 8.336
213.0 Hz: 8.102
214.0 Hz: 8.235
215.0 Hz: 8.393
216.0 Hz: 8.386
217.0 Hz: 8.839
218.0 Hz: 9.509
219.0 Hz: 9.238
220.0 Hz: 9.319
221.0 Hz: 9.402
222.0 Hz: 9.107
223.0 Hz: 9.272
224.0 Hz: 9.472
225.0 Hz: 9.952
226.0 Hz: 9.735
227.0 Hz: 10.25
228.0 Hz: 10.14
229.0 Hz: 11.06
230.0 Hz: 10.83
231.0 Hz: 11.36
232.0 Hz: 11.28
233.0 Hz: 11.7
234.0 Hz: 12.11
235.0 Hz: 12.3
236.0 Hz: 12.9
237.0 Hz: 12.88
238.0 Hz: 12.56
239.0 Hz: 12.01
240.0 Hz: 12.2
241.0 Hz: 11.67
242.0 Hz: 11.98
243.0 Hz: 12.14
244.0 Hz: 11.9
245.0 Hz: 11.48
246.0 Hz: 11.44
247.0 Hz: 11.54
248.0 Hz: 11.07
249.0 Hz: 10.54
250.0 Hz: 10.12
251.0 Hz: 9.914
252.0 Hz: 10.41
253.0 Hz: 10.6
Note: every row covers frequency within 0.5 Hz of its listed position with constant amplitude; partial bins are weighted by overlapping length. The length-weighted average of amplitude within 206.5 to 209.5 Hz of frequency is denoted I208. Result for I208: 8.05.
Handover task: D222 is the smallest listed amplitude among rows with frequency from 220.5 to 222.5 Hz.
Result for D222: 9.107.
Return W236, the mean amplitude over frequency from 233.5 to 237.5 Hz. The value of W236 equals 12.5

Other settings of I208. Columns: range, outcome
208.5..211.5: 8.04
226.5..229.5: 10.5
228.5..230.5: 10.9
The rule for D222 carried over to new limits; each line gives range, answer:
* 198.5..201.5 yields 7.368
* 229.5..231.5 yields 10.83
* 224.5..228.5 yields 9.735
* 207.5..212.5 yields 7.877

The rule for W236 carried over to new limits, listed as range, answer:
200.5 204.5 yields 7.47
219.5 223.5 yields 9.28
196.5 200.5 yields 7.35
